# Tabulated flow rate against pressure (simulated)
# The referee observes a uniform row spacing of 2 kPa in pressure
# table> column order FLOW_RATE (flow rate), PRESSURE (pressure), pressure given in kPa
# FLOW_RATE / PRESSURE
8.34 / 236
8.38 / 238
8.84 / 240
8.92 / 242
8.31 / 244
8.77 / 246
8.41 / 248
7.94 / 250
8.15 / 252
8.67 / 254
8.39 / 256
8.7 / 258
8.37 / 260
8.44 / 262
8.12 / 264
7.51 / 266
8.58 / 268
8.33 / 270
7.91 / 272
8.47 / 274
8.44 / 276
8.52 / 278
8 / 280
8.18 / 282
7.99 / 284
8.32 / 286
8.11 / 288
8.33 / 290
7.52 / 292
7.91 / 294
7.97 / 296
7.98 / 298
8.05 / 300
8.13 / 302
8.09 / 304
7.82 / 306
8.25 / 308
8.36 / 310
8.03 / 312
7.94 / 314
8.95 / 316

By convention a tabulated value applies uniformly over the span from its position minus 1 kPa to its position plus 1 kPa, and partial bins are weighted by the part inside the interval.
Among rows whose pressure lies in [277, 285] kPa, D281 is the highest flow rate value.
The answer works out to 8.52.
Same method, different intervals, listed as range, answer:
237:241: 8.84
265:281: 8.58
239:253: 8.92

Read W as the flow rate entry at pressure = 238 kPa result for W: 8.38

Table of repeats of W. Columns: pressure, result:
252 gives 8.15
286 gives 8.32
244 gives 8.31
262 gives 8.44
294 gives 7.91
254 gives 8.67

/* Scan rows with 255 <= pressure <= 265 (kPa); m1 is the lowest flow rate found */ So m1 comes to 8.12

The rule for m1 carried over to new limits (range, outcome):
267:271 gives 8.33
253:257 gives 8.39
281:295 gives 7.52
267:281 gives 7.91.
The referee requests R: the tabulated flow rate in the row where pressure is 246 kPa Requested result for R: 8.77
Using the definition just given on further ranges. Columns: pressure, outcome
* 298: 7.98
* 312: 8.03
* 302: 8.13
